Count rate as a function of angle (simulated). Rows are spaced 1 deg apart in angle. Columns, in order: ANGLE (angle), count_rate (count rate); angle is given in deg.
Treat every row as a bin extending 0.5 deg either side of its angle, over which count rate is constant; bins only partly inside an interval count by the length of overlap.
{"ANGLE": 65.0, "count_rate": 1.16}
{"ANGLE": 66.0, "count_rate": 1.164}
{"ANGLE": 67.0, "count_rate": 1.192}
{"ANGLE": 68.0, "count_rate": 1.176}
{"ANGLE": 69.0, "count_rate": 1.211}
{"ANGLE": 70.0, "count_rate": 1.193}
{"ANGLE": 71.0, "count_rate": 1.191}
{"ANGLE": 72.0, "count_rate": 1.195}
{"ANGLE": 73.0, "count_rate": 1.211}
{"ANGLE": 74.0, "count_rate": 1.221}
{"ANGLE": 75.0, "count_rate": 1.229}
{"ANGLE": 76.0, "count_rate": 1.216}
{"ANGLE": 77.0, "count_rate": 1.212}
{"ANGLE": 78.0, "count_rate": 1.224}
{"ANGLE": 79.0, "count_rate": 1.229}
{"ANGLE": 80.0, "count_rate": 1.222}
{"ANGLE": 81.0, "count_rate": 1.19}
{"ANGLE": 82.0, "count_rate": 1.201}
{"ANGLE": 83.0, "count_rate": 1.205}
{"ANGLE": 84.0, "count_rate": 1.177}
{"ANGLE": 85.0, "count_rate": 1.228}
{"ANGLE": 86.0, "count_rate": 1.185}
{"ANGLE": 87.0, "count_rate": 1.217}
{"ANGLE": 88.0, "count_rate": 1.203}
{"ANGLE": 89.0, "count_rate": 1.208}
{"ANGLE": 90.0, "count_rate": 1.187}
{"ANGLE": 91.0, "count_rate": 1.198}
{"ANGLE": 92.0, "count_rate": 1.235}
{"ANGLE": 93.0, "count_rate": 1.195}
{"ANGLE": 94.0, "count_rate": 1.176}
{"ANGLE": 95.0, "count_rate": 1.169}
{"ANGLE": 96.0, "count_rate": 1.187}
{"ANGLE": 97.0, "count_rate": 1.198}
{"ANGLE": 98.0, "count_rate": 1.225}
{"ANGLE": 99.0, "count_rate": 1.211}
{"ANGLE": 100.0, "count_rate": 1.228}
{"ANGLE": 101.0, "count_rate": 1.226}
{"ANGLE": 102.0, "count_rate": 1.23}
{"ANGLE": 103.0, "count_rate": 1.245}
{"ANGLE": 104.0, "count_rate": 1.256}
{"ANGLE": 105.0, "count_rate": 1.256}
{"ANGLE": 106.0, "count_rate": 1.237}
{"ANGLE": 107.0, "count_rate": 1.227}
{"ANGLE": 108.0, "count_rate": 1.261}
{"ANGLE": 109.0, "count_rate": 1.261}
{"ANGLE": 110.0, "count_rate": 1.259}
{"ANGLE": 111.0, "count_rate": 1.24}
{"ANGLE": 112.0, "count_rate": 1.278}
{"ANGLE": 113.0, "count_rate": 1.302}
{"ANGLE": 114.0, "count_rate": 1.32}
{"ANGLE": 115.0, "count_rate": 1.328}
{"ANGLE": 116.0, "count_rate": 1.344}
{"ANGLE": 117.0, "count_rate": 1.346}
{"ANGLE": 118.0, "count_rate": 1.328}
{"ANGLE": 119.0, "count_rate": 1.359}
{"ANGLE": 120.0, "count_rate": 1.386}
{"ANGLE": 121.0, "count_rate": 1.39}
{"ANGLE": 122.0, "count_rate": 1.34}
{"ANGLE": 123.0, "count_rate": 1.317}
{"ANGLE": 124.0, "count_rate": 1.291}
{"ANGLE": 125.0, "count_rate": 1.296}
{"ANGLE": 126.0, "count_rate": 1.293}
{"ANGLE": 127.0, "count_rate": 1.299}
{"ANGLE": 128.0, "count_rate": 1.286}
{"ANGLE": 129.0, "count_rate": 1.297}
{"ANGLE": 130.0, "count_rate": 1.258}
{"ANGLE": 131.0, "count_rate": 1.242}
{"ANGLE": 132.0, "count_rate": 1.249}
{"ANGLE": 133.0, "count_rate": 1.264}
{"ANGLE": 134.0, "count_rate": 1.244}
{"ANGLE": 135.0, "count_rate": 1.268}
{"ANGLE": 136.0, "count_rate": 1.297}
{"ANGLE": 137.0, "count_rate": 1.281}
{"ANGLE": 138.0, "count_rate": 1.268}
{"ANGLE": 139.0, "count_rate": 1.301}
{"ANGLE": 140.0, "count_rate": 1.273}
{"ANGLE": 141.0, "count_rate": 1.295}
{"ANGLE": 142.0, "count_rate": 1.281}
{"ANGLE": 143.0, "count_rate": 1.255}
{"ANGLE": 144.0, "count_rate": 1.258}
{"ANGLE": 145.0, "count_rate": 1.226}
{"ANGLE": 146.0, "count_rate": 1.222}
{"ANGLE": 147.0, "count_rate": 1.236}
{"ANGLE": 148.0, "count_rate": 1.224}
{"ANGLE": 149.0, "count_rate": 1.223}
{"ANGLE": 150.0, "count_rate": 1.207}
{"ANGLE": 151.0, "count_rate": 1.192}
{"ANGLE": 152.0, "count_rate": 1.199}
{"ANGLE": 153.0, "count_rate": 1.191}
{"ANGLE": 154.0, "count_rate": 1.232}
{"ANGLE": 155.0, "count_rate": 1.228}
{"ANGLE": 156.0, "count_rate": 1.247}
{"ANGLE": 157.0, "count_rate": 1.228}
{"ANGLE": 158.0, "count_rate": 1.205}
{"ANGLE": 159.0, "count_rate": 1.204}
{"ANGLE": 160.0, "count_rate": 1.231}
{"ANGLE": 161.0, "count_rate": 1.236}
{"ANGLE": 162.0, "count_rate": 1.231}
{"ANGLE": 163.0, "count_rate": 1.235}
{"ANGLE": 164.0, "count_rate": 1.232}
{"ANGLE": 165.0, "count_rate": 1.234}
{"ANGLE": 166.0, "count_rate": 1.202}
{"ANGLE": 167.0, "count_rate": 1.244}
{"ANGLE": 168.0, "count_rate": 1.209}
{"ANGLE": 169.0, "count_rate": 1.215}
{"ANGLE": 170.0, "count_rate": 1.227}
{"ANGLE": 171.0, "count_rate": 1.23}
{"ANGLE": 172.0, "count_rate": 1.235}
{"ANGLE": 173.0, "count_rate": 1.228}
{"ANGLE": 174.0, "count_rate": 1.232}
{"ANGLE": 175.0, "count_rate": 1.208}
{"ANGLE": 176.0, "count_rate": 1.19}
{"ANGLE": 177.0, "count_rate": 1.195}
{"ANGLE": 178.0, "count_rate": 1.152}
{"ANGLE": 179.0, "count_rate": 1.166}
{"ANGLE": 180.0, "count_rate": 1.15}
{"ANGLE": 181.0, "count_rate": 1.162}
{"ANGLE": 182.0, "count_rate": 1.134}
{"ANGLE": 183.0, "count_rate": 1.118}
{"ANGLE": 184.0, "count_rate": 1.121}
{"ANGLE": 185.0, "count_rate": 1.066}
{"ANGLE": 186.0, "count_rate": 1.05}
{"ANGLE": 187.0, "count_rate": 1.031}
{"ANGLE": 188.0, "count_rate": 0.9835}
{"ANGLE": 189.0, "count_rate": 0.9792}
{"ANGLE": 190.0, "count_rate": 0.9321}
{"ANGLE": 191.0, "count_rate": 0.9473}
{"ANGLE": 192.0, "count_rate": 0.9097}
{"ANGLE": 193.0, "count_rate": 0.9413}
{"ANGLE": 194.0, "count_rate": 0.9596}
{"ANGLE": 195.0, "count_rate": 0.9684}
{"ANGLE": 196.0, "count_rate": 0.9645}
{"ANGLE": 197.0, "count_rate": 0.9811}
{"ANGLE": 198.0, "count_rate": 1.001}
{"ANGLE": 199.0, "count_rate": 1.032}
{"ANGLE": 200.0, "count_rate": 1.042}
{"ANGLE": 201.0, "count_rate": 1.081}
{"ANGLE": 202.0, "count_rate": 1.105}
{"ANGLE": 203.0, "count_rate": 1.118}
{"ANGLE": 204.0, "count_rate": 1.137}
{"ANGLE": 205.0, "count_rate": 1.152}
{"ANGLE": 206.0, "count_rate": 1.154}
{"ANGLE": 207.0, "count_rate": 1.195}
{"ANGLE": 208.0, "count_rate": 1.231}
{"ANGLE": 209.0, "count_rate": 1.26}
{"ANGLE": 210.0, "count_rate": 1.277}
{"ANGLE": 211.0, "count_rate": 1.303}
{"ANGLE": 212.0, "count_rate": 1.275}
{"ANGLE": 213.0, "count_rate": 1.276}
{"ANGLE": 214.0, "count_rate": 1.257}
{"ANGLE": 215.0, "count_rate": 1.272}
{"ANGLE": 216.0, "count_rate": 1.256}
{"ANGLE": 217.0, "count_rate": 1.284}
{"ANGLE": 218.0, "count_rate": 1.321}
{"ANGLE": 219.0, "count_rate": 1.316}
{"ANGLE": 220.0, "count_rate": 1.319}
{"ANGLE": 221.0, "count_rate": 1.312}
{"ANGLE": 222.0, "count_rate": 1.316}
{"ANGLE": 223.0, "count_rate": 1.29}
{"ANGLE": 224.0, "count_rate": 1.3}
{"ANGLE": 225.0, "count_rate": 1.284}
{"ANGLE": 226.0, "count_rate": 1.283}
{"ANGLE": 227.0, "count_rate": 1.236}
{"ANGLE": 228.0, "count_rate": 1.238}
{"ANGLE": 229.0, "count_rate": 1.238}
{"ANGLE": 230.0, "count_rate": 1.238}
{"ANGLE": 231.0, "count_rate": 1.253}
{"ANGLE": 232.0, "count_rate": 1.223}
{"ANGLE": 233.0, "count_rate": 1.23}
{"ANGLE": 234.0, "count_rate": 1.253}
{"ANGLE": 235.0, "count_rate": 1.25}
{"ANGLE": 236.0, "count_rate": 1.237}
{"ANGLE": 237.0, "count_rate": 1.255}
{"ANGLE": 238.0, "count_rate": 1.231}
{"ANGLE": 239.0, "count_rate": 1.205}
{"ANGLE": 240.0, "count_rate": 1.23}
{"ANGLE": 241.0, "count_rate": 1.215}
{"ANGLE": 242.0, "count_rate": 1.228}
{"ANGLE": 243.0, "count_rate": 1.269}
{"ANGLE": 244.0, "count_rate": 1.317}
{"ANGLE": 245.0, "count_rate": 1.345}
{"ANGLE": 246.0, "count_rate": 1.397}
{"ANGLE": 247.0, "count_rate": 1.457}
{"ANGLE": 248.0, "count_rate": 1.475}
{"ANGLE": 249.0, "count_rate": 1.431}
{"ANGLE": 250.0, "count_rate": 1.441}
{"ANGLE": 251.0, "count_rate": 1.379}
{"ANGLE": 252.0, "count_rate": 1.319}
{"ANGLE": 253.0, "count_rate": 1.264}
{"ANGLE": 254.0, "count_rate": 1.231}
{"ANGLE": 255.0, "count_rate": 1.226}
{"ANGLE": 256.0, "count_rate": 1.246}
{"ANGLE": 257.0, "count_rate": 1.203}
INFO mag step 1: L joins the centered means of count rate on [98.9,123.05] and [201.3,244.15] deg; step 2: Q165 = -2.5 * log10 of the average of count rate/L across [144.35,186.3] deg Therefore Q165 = 0.059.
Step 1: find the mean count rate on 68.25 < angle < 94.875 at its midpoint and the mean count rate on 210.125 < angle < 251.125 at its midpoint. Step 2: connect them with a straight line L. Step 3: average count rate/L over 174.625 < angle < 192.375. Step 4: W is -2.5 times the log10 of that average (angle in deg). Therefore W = 0.17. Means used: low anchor 1.21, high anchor 1.29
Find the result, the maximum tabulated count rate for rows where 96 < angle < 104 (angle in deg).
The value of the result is 1.256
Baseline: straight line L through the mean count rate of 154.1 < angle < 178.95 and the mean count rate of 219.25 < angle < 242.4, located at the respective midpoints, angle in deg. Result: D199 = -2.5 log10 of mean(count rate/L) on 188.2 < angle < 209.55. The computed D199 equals 0.18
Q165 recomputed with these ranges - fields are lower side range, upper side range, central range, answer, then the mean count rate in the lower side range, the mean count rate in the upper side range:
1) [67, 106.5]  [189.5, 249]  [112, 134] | -0.09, 1.21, 1.21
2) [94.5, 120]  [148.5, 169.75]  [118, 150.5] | -0.03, 1.26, 1.22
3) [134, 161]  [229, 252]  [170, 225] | 0.11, 1.24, 1.3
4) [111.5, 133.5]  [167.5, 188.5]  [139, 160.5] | 0.00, 1.31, 1.16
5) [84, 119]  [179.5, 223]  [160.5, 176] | -0.05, 1.24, 1.13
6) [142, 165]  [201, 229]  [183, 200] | 0.24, 1.23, 1.25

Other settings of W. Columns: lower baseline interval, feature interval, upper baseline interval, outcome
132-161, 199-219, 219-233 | 0.05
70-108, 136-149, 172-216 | -0.09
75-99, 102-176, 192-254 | -0.04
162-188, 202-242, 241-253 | 0.04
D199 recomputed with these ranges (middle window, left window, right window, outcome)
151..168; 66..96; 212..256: 0.02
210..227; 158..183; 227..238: -0.05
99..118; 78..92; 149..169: -0.05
